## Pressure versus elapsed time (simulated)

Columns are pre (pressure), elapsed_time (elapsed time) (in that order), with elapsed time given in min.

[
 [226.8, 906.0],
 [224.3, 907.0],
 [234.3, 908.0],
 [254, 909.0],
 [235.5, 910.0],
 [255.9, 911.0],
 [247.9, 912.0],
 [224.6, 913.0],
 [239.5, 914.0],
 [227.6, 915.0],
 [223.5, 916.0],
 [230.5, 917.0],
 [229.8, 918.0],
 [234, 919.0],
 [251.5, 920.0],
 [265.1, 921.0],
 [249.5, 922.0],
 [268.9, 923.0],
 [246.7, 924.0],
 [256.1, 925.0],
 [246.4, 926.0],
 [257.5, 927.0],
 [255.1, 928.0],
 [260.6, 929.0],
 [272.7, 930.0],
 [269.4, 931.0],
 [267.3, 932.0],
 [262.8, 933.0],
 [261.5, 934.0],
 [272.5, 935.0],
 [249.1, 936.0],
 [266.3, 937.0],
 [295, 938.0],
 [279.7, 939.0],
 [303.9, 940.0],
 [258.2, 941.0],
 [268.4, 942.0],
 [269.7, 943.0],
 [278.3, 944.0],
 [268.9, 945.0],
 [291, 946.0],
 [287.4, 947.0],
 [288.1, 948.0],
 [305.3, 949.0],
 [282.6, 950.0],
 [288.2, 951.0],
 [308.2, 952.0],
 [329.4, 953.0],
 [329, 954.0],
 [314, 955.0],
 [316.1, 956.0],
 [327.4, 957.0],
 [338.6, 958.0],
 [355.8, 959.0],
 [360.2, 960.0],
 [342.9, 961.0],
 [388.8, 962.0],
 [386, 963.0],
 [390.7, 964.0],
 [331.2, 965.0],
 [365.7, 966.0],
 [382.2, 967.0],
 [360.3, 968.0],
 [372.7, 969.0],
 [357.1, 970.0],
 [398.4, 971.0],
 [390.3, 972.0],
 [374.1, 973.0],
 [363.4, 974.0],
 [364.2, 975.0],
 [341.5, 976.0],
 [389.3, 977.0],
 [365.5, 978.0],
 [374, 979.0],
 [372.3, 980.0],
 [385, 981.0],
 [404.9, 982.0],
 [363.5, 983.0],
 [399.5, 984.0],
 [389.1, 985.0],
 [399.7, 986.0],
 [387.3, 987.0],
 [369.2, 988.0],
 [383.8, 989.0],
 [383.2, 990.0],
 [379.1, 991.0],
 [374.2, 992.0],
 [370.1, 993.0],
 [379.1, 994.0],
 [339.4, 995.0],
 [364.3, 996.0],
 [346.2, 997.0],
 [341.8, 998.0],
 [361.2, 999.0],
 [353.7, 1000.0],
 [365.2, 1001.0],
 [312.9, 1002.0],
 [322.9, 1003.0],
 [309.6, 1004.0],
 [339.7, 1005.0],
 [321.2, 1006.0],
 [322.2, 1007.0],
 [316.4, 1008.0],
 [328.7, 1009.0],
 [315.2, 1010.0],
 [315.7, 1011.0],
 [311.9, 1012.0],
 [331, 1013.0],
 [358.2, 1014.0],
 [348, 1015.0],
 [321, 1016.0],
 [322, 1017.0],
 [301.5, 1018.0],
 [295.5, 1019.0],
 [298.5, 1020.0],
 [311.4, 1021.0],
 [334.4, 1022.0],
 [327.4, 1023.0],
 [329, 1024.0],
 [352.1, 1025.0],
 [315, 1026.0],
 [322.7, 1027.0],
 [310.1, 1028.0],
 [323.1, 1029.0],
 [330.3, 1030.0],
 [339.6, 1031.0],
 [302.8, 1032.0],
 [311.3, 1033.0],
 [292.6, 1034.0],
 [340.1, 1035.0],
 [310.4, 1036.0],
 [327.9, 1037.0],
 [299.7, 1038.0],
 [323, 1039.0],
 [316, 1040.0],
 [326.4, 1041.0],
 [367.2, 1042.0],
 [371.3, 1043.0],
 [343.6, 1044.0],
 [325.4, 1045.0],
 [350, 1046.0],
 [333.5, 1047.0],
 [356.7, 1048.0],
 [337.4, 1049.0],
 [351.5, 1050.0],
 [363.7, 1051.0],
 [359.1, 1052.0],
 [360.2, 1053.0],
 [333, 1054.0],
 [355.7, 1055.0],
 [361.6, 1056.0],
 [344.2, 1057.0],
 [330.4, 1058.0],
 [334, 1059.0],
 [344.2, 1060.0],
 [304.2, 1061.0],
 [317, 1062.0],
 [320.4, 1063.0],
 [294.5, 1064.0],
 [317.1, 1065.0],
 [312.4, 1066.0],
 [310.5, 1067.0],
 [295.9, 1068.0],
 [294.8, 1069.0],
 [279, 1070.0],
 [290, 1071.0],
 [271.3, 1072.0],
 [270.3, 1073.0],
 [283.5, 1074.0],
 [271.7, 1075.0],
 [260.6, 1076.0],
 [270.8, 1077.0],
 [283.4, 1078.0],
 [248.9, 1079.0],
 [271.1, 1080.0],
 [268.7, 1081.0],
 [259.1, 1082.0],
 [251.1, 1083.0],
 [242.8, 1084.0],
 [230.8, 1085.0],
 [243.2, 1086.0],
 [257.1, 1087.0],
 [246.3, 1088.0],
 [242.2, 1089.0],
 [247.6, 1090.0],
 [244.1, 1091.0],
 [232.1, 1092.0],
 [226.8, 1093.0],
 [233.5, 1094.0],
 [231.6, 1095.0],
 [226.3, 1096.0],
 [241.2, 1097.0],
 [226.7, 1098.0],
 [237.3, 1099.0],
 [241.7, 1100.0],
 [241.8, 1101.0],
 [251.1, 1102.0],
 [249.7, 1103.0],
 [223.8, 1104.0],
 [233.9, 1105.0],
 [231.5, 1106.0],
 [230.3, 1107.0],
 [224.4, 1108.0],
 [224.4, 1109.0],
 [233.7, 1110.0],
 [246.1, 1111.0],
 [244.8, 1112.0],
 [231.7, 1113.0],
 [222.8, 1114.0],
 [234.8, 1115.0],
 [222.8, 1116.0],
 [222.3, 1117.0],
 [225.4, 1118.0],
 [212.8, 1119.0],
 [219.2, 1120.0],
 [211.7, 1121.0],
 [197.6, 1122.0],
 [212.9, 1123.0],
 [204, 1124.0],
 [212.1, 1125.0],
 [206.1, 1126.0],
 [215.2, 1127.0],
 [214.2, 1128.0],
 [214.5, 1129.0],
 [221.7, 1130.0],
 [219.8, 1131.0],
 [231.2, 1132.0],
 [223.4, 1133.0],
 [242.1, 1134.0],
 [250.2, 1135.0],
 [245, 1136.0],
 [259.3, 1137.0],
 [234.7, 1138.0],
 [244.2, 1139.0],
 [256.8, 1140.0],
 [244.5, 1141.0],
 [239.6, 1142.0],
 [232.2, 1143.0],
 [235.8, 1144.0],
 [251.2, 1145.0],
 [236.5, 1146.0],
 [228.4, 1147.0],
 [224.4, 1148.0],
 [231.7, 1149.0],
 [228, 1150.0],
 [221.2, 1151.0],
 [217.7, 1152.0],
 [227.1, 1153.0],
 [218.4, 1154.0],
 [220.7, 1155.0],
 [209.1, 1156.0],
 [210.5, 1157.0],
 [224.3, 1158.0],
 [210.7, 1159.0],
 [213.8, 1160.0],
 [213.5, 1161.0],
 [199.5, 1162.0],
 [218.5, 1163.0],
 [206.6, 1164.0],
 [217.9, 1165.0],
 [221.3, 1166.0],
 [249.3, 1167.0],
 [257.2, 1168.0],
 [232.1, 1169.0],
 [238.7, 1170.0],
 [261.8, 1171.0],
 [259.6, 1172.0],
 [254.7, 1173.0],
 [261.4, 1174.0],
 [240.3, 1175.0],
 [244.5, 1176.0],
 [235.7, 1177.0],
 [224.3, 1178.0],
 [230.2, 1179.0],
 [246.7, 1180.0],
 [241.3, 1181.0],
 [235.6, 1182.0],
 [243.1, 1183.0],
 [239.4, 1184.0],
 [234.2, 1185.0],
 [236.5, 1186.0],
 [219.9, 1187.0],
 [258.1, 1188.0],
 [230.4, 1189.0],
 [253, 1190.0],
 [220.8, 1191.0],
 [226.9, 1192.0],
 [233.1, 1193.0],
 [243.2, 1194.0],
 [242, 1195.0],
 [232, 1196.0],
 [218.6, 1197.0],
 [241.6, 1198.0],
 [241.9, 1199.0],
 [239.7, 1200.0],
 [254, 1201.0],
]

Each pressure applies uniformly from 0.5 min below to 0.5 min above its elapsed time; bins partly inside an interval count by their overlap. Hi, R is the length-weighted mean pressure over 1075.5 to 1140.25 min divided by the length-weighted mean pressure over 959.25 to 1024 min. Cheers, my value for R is 0.66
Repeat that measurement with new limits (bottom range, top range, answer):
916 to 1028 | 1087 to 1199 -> 0.72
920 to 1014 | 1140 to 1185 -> 0.71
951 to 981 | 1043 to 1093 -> 0.83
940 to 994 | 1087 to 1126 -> 0.66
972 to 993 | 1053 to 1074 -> 0.83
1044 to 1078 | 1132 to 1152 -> 0.75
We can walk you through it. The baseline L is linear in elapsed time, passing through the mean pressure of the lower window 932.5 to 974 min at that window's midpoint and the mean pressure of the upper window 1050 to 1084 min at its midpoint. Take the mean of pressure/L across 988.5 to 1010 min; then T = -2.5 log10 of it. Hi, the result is -0.11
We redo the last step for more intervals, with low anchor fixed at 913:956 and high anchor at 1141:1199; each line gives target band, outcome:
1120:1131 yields 0.134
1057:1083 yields -0.178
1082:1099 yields 0.024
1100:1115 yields 0.032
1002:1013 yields -0.236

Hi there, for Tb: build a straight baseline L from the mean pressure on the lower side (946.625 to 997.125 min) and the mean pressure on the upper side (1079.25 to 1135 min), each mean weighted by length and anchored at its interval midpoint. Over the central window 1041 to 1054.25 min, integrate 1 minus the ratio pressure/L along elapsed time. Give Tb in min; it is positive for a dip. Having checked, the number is -2.9 min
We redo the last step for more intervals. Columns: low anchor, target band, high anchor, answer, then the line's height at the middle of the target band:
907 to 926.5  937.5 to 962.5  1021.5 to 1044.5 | -3.7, 267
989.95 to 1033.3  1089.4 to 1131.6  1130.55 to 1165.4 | 4.9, 257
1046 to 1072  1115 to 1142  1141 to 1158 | 2.6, 251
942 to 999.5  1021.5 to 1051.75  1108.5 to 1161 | -3.1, 301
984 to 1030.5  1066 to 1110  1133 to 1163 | 3.9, 277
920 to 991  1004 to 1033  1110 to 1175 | -3.1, 291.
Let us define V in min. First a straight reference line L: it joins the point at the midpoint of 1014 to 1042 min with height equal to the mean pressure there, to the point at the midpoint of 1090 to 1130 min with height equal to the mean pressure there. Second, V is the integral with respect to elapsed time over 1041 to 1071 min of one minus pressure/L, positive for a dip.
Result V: -4.5 min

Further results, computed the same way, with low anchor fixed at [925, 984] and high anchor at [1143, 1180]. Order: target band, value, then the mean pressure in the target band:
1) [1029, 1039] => -1.1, 318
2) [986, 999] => -2.7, 369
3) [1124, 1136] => 1.0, 223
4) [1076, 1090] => 0.5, 255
